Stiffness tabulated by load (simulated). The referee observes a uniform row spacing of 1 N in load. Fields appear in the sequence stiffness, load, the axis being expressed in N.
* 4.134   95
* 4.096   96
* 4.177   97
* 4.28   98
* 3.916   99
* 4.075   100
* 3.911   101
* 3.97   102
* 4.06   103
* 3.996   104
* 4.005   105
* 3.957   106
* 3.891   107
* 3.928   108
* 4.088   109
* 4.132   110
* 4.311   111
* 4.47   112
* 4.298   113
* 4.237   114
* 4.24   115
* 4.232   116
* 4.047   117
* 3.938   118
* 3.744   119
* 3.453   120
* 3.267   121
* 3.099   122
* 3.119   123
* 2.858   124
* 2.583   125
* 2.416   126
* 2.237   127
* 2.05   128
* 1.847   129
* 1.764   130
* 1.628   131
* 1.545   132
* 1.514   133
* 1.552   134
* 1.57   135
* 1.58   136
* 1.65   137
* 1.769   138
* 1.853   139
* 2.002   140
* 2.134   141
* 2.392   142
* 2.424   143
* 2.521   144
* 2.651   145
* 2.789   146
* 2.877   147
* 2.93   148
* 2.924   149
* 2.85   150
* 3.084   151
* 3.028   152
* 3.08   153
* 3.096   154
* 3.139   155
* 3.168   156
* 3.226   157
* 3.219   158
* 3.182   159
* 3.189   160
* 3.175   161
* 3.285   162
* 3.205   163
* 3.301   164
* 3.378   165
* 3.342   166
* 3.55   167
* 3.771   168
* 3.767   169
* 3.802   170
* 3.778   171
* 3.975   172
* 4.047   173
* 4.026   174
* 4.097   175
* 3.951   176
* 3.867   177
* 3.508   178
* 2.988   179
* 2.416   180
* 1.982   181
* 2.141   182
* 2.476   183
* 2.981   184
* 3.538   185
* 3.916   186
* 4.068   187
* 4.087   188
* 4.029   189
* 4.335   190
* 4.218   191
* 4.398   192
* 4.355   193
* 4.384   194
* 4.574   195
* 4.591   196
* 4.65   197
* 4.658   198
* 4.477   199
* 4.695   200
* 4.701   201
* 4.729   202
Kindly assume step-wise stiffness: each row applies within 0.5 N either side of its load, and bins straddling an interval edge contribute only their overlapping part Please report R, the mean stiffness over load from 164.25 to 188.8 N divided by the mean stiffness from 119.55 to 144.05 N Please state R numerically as 1.6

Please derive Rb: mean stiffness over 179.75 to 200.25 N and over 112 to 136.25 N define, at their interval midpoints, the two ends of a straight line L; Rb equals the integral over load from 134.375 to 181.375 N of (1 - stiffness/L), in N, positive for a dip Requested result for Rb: 5.2 N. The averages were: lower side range 2.83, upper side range 3.86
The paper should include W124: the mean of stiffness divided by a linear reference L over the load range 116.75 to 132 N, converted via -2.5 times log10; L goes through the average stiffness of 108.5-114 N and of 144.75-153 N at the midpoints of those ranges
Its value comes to 0.36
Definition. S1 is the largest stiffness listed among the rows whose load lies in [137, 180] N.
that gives 4.097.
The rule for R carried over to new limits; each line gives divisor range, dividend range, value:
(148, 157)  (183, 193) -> 1.28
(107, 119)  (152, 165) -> 0.77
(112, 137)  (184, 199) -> 1.52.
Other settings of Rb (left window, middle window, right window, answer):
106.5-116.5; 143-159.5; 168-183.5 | 3.2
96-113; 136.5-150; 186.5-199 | 5.8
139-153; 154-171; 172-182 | -1.7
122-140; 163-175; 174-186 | -3.3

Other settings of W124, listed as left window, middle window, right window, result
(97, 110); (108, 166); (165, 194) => 0.30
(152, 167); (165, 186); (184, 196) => 0.08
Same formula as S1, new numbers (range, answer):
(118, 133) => 3.938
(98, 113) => 4.47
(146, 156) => 3.168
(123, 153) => 3.119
